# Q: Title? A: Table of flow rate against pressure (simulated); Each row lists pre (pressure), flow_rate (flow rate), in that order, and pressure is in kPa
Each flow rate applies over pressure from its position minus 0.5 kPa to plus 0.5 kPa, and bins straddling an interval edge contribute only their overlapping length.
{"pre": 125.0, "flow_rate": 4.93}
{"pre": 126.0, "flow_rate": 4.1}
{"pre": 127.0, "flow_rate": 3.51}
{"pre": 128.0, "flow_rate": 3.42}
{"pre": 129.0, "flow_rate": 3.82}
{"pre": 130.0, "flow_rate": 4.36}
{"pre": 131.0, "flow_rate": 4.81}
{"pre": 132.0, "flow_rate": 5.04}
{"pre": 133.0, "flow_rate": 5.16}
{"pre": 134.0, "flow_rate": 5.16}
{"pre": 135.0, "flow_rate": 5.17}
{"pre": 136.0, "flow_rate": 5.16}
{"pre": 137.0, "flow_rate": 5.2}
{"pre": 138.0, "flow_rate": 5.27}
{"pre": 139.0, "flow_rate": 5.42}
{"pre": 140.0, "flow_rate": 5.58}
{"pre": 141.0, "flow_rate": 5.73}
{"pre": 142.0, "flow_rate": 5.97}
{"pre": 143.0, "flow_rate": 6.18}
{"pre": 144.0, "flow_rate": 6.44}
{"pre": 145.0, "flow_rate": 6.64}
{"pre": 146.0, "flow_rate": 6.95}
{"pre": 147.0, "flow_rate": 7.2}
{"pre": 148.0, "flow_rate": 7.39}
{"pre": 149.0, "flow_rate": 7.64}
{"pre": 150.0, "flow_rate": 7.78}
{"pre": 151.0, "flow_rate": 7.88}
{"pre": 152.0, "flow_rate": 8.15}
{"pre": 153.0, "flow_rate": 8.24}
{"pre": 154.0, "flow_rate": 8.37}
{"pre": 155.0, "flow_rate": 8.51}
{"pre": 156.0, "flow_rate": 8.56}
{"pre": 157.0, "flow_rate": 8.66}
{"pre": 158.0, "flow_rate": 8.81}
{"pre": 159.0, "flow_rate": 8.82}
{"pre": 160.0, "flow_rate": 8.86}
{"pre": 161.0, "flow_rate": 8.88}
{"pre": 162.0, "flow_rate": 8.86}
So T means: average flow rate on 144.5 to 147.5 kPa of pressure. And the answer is 6.93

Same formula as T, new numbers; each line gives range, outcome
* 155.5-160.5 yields 8.74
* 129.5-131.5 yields 4.58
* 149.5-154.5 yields 8.08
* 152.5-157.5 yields 8.47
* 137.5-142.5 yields 5.59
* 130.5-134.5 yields 5.04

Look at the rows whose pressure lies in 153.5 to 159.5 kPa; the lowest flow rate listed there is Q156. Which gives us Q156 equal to 8.37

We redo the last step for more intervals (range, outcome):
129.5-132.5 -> 4.36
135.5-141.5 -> 5.16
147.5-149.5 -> 7.39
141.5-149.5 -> 5.97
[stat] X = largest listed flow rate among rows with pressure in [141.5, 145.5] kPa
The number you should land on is 6.64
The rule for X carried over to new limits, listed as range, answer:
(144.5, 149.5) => 7.64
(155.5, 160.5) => 8.86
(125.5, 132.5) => 5.04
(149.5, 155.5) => 8.51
